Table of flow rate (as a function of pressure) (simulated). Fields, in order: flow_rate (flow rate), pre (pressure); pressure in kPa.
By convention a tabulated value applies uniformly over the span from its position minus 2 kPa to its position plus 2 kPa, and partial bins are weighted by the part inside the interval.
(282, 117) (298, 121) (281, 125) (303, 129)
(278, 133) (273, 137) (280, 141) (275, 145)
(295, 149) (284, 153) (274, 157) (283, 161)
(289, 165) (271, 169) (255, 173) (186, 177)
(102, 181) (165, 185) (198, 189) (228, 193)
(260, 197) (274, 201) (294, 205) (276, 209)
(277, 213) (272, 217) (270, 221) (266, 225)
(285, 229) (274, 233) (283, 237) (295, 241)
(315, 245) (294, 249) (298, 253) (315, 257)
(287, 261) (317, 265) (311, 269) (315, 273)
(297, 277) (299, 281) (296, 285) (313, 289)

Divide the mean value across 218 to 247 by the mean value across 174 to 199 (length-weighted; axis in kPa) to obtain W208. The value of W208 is 1.47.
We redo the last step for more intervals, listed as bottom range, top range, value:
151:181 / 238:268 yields 1.20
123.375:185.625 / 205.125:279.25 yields 1.13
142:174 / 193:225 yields 0.97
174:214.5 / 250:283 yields 1.35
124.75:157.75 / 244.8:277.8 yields 1.08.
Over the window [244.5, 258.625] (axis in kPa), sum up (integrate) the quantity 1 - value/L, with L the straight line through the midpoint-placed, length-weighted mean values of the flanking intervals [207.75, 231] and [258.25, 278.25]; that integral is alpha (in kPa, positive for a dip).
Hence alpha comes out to -0.4 kPa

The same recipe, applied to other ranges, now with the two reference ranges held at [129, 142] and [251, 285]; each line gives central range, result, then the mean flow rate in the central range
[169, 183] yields 4.57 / 194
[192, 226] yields 2.78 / 270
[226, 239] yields 0.81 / 280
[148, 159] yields 0.02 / 283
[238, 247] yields -0.08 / 303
